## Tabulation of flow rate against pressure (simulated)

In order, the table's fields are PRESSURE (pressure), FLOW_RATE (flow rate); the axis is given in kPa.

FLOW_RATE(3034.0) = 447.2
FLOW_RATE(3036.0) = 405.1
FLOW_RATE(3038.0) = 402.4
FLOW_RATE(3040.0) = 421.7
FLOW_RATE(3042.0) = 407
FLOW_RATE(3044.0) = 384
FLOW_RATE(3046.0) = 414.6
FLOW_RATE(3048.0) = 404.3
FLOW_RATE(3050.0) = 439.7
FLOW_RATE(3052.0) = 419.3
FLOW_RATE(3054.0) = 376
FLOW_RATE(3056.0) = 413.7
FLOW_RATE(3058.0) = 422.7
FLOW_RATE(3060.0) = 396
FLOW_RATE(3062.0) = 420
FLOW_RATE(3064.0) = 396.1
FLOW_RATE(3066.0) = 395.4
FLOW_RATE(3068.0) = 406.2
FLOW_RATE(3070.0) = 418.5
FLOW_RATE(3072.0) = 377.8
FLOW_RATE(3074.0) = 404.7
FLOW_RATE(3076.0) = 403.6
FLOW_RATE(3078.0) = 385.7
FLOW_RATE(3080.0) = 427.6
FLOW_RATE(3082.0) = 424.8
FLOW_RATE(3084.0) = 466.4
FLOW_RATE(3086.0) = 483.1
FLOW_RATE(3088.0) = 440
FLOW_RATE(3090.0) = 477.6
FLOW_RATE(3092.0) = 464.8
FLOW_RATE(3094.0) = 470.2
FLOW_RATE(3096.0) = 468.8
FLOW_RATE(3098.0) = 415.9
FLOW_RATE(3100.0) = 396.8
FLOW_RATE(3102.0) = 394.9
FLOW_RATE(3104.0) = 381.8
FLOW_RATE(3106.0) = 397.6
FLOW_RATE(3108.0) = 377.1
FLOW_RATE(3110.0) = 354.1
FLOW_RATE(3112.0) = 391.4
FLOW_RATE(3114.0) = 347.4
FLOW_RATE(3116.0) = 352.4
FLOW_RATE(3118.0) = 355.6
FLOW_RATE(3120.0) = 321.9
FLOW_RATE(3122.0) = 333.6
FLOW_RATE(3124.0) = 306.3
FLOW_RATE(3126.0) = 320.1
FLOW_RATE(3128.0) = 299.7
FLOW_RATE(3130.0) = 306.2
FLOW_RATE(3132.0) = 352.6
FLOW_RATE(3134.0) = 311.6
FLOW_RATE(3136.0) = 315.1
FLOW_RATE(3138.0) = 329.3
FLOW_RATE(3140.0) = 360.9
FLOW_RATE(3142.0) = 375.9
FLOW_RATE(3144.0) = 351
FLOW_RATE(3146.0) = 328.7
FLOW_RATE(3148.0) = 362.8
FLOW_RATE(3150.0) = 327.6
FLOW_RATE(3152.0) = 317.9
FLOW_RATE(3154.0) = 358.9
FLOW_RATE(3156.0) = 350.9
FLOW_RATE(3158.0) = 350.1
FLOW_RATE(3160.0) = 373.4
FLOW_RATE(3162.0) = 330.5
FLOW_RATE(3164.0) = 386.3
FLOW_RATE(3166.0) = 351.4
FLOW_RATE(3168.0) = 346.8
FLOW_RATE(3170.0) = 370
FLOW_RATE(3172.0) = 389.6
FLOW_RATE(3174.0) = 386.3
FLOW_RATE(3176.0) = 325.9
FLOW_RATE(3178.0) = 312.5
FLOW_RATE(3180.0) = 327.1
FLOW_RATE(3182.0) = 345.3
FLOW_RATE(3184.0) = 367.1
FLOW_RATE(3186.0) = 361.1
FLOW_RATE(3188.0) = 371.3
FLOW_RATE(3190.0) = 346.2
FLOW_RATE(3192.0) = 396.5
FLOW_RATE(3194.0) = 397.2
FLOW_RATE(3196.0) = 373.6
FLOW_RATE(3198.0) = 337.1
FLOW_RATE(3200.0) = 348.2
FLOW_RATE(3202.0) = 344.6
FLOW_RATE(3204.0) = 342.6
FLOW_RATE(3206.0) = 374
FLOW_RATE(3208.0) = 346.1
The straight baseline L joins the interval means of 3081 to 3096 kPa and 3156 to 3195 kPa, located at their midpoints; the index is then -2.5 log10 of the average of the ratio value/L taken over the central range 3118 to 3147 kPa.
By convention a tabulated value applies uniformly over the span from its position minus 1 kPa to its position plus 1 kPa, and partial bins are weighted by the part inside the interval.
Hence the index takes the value 0.23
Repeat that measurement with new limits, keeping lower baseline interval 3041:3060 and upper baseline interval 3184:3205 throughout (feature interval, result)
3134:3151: 0.111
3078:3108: -0.100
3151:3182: 0.058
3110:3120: 0.090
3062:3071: -0.007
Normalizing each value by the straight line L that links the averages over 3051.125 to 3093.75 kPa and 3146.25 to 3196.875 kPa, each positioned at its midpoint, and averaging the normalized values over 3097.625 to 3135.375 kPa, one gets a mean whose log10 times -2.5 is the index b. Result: 0.12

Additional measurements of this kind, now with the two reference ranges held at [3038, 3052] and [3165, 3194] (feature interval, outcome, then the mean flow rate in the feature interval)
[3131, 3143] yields 0.10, 341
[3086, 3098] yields -0.17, 462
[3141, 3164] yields 0.06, 350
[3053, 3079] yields 0.01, 401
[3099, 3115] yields 0.02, 380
